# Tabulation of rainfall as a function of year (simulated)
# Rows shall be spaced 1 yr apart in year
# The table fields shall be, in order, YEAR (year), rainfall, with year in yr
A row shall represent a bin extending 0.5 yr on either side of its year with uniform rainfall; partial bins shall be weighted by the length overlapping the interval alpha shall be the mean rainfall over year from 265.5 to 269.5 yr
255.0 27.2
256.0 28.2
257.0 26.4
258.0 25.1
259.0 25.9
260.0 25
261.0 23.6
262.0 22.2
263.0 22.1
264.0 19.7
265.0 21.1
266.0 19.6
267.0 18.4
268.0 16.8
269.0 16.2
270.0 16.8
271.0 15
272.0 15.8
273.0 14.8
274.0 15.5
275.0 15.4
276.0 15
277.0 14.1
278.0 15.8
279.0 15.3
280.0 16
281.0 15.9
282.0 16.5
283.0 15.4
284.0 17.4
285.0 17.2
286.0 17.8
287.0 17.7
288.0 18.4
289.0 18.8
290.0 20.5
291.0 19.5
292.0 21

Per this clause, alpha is 17.8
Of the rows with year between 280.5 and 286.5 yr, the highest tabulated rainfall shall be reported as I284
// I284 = 17.8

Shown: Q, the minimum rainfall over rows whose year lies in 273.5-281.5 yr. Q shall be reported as 14.1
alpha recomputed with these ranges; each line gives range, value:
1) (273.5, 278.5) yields 15.2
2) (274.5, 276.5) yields 15.2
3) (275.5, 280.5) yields 15.2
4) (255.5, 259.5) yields 26.4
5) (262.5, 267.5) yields 20.2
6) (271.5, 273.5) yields 15.3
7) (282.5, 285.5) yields 16.7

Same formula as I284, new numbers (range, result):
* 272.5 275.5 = 15.5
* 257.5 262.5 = 25.9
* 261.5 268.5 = 22.2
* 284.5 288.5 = 18.4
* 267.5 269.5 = 16.8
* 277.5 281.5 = 16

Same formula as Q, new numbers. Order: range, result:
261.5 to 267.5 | 18.4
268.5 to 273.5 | 14.8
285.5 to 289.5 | 17.7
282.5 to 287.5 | 15.4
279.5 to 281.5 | 15.9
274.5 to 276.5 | 15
